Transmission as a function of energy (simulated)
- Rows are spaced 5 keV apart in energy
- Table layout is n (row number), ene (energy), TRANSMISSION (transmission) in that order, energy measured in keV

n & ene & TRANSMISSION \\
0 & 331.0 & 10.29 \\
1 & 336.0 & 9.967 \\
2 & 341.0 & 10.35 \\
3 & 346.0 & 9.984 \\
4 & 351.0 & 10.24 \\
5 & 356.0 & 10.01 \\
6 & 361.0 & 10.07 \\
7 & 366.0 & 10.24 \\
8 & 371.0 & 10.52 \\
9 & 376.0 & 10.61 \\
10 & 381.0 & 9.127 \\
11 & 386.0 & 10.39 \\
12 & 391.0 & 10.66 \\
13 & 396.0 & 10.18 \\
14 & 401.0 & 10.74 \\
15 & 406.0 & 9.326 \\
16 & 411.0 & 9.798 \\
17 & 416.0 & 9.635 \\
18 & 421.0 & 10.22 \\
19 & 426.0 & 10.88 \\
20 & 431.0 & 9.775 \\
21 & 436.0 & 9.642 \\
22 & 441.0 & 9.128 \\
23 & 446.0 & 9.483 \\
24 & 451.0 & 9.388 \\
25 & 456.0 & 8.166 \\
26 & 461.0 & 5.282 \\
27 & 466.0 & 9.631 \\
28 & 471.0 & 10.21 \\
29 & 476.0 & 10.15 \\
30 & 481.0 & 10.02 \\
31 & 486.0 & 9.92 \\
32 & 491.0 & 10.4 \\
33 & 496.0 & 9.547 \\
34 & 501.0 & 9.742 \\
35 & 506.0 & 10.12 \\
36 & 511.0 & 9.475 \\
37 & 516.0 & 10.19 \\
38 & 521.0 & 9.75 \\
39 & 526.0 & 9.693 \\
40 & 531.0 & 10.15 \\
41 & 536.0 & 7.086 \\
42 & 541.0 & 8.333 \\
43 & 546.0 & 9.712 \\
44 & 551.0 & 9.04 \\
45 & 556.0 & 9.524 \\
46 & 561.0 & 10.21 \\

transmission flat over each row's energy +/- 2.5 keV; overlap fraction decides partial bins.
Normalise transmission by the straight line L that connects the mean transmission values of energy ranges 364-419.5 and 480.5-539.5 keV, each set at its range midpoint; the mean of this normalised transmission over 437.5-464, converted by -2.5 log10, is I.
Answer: 0.18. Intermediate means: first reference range 10.1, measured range 8.37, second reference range 9.64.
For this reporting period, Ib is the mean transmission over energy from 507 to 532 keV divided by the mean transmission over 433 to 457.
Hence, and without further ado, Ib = 1.07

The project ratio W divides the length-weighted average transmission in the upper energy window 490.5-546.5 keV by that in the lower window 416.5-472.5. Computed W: 1.02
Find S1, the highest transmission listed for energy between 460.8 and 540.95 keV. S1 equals 10.4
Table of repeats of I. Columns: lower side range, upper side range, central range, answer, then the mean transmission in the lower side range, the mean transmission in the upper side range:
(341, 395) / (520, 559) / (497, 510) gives -0.052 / 10.2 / 9.15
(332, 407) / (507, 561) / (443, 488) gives 0.065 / 10.2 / 9.36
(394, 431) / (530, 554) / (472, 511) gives -0.075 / 10.1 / 8.8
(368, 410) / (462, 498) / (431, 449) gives 0.056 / 10.2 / 9.79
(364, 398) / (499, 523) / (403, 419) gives 0.057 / 10.2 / 9.86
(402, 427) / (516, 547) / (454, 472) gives 0.179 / 9.96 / 9.18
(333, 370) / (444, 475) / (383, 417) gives -0.066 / 10.1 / 8.75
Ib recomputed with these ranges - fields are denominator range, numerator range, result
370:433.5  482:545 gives 0.94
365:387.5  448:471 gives 0.82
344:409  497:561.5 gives 0.93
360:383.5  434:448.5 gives 0.93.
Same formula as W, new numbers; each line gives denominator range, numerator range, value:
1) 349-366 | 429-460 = 0.90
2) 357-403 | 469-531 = 0.97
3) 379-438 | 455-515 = 0.94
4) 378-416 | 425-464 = 0.89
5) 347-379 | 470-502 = 0.98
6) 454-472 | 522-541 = 1.10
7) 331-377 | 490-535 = 0.96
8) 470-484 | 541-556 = 0.91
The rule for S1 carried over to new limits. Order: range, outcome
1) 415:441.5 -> 10.88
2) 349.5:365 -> 10.24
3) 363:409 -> 10.74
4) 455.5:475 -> 10.21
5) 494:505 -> 9.742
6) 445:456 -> 9.483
